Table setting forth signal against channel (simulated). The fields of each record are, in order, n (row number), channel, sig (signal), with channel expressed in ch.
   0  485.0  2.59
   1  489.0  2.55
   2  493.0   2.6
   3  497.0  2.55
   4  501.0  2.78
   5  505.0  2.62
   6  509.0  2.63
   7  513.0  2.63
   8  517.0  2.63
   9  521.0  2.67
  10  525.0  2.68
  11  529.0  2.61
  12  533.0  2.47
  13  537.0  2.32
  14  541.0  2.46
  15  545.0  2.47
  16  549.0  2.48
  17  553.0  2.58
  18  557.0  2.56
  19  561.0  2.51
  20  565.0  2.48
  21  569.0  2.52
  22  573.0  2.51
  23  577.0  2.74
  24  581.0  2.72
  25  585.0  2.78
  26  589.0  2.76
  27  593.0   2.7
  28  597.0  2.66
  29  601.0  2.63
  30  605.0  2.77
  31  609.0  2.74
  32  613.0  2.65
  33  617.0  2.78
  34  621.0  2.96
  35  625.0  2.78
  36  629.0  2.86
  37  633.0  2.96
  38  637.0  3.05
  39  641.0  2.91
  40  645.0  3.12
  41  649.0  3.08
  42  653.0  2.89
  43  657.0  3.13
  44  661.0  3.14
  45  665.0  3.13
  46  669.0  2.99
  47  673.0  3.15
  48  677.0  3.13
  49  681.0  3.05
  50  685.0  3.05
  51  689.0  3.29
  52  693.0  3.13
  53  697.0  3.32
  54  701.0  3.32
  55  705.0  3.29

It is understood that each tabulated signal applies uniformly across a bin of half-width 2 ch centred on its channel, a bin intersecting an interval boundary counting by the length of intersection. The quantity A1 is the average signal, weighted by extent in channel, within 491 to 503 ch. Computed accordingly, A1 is 2.64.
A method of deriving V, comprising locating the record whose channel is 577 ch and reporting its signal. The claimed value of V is 2.74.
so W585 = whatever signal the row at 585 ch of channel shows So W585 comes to 2.78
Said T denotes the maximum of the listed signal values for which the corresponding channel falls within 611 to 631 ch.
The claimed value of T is 2.96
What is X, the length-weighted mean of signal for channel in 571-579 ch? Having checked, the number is 2.62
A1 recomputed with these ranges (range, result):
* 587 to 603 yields 2.69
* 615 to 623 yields 2.87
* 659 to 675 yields 3.1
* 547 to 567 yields 2.52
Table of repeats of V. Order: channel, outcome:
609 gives 2.74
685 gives 3.05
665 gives 3.13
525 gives 2.68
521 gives 2.67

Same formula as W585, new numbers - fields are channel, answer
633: 2.96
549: 2.48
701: 3.32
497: 2.55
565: 2.48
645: 3.12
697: 3.32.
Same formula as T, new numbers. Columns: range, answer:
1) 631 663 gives 3.14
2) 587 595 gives 2.76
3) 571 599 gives 2.78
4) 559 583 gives 2.74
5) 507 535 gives 2.68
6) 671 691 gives 3.29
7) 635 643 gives 3.05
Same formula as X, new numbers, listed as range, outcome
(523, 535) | 2.59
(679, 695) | 3.13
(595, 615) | 2.69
